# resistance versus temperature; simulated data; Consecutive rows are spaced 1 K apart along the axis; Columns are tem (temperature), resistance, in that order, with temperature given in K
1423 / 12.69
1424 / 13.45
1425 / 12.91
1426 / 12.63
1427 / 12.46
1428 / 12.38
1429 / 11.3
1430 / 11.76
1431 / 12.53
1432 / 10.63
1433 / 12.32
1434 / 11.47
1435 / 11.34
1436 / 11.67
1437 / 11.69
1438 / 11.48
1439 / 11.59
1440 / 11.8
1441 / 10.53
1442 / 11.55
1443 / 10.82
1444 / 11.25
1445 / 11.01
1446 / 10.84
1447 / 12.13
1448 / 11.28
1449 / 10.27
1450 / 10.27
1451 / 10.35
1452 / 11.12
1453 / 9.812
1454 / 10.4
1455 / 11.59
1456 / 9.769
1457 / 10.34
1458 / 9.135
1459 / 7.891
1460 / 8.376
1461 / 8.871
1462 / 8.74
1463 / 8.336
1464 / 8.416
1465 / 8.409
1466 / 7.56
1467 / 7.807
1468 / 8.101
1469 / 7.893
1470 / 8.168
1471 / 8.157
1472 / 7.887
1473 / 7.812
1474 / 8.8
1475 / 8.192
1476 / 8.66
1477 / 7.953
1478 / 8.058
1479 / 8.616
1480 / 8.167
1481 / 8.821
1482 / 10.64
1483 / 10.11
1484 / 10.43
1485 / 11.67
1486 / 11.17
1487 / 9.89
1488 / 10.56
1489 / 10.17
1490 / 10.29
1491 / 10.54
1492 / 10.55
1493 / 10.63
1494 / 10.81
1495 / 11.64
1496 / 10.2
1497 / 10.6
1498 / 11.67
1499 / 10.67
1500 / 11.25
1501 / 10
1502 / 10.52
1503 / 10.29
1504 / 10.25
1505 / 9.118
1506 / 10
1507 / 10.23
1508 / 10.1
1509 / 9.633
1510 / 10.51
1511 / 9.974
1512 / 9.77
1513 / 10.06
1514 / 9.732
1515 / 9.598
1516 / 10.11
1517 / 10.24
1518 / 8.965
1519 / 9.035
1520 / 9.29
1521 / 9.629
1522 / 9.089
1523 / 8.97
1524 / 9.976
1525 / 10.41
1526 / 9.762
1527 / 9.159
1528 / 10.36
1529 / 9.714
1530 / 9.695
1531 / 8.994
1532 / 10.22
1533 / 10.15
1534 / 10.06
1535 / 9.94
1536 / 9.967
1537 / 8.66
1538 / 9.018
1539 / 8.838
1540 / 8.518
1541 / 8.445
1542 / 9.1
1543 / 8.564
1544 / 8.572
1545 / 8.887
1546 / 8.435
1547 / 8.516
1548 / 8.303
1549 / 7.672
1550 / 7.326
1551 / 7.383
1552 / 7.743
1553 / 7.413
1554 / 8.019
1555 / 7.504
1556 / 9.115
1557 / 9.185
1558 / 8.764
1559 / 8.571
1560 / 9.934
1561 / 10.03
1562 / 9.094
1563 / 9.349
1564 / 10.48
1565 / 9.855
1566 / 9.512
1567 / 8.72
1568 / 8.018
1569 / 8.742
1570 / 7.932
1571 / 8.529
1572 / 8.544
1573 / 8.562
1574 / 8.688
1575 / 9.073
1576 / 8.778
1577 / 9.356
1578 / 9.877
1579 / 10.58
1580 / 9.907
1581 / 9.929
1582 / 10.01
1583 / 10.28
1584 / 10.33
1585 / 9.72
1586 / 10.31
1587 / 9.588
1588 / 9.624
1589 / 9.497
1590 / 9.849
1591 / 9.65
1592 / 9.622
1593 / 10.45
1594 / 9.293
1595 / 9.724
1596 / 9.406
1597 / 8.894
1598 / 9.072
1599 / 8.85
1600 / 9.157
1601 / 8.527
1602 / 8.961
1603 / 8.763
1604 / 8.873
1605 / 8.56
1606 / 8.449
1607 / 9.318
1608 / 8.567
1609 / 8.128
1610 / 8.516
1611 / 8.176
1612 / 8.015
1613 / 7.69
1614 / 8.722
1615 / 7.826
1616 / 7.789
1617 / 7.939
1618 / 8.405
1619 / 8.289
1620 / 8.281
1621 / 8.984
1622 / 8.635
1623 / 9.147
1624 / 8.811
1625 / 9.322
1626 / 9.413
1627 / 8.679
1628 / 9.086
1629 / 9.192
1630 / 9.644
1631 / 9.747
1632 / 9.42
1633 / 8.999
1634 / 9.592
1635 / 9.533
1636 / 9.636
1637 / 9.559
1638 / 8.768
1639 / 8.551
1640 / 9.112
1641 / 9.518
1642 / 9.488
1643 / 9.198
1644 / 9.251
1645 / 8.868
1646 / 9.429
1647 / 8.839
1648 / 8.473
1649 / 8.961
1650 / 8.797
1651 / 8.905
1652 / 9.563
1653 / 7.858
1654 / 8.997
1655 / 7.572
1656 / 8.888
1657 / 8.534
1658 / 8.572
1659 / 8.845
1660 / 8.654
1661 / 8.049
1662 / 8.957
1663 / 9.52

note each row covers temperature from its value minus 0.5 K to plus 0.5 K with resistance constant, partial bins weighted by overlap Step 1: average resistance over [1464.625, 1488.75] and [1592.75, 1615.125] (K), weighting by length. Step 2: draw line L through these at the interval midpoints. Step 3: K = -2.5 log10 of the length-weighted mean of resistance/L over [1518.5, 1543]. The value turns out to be -0.069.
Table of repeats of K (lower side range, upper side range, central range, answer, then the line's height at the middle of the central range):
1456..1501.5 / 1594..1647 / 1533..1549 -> 0.031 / 9.18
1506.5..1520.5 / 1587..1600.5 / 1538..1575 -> 0.116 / 9.63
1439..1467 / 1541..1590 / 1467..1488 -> 0.095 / 9.8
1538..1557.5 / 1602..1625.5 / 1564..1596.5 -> -0.128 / 8.4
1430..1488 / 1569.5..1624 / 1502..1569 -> 0.019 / 9.41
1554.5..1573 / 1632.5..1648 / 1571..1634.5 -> 0.000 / 9.09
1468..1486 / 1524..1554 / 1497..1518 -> -0.143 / 8.91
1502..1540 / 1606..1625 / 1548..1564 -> 0.085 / 9.24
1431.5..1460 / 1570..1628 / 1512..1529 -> 0.033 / 9.96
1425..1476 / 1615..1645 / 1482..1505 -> -0.073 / 9.91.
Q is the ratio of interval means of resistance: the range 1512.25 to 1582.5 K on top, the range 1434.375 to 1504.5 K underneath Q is 0.9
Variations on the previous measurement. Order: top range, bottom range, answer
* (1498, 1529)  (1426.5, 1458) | 0.89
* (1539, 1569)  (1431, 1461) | 0.80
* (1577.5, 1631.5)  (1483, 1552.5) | 0.94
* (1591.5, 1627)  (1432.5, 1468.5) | 0.86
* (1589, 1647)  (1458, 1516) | 0.94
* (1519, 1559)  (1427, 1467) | 0.85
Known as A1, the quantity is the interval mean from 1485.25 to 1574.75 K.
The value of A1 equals 9.47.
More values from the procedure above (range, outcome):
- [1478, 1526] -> 10.1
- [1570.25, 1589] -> 9.52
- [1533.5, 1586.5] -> 8.99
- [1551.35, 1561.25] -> 8.57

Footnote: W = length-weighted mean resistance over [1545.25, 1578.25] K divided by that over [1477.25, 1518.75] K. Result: 0.9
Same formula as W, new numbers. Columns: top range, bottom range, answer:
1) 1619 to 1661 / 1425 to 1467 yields 0.85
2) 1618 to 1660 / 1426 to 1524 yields 0.89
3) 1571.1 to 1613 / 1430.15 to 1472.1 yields 0.91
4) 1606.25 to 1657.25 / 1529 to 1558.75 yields 1.01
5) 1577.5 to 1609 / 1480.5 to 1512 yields 0.91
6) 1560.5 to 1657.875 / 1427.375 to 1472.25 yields 0.89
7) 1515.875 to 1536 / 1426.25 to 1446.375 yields 0.84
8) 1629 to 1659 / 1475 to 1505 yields 0.89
